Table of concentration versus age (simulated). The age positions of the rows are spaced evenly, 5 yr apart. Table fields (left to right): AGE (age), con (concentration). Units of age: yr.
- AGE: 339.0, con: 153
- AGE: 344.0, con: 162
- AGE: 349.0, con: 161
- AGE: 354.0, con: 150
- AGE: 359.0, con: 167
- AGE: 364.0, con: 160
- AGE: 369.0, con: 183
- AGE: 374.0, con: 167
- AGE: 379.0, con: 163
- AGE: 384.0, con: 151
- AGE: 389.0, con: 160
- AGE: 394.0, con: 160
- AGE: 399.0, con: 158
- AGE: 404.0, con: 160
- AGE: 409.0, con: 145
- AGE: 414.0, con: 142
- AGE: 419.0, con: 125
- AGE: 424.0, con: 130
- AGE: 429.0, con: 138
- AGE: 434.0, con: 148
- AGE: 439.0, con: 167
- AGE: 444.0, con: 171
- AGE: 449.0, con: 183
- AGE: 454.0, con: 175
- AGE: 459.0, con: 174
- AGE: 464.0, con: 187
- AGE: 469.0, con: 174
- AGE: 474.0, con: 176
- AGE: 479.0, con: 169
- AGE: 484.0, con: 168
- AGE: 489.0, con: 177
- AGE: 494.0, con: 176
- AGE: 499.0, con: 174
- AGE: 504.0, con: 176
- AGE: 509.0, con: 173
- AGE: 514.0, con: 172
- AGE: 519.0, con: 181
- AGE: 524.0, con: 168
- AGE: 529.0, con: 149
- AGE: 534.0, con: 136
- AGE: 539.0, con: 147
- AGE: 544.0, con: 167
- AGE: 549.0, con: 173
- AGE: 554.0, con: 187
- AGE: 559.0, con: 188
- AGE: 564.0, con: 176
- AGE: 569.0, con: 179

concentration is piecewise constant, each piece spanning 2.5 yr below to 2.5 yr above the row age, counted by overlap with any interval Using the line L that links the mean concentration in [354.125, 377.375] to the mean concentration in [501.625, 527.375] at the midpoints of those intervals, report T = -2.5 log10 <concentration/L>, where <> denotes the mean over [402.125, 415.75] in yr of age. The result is 0.14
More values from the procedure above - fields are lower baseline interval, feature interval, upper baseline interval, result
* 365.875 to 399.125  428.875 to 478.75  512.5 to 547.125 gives -0.06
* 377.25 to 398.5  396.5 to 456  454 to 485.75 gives 0.09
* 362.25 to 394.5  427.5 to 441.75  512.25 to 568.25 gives 0.09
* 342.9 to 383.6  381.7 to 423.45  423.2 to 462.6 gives 0.10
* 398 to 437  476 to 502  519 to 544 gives -0.15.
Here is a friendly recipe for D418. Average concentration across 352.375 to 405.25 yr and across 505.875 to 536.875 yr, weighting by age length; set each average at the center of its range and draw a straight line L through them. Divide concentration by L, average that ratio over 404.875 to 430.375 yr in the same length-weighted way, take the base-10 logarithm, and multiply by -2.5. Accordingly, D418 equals 0.18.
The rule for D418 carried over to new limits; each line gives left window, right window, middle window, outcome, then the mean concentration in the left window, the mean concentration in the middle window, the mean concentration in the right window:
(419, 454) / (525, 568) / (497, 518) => -0.08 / 155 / 174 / 166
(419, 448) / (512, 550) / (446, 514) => -0.13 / 150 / 175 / 161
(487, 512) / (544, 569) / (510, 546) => 0.11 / 175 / 160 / 179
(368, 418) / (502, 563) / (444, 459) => -0.10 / 157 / 177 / 168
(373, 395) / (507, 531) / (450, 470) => -0.08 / 160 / 178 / 169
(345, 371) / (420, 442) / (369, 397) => -0.03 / 164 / 162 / 145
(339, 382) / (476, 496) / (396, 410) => 0.07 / 163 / 156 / 172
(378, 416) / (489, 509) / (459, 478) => -0.05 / 155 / 178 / 175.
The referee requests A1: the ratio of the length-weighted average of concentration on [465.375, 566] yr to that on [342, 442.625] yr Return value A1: 1.1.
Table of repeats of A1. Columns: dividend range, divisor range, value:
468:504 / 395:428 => 1.21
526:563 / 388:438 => 1.12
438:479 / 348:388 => 1.08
